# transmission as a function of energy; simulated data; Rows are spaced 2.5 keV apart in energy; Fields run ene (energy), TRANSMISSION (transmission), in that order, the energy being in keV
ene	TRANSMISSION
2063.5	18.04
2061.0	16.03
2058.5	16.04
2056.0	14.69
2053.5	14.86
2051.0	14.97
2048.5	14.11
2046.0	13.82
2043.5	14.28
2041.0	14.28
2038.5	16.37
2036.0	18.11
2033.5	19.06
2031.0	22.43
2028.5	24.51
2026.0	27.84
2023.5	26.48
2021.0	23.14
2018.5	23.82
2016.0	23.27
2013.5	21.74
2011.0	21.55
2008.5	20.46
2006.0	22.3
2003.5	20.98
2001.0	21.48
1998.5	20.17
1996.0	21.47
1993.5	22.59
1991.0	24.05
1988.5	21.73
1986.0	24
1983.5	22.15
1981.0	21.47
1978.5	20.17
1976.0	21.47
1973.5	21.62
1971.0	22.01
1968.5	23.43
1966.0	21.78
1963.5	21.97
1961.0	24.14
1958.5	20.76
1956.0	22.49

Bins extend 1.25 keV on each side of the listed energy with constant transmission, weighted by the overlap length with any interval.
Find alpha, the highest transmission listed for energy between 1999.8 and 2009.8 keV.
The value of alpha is 22.3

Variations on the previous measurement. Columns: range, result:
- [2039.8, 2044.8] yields 14.28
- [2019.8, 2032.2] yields 27.84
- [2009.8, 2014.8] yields 21.74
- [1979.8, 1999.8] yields 24.05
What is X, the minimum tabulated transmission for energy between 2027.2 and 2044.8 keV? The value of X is 14.28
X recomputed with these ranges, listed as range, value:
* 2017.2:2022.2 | 23.14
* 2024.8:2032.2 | 22.43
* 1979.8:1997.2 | 21.47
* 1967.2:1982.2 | 20.17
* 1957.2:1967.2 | 20.76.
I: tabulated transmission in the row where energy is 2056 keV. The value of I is 14.69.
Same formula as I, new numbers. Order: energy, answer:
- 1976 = 21.47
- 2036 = 18.11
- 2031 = 22.43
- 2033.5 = 19.06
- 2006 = 22.3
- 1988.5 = 21.73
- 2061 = 16.03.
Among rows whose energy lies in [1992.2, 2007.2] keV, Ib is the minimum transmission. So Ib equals 20.17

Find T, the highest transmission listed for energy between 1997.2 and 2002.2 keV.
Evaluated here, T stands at 21.48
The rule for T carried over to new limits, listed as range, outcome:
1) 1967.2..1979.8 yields 23.43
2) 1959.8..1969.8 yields 24.14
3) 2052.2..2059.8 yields 16.04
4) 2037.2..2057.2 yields 16.37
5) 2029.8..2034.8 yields 22.43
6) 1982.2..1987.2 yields 24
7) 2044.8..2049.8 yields 14.11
